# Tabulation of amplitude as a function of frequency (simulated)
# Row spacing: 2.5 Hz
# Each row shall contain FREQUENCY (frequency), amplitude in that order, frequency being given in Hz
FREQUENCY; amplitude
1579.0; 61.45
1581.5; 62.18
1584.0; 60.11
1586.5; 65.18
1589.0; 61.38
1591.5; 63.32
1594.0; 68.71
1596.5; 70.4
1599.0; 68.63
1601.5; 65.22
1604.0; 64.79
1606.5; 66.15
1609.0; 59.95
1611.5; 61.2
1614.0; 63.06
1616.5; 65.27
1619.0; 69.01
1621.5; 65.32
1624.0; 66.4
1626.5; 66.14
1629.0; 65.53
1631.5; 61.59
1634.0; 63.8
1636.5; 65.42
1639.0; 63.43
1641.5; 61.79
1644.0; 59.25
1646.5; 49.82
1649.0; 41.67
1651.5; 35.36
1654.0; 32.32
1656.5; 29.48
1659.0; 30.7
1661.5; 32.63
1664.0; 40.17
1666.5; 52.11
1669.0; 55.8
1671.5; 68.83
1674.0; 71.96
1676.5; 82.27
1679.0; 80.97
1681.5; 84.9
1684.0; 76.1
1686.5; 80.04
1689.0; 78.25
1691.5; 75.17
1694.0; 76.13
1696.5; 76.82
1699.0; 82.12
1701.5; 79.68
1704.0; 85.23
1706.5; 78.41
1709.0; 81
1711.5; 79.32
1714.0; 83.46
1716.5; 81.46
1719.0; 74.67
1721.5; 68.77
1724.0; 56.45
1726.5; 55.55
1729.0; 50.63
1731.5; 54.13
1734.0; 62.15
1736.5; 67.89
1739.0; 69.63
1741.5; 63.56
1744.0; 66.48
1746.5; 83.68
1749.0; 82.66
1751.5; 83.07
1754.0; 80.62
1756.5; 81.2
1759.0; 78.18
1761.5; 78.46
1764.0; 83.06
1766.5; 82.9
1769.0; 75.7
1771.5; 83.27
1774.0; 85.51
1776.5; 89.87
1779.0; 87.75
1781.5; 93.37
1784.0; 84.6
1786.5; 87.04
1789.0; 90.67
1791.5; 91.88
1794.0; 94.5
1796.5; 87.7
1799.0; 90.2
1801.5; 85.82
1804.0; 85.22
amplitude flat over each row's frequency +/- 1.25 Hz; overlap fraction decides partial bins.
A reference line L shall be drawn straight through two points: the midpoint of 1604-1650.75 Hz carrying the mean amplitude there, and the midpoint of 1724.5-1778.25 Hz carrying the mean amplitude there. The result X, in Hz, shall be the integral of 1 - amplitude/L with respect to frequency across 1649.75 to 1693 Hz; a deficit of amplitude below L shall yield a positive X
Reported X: 4.78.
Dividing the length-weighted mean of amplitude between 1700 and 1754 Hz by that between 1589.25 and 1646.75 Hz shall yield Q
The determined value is 1.12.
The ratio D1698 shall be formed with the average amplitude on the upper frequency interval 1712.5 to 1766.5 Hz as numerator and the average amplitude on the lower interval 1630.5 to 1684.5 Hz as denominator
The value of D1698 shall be 1.3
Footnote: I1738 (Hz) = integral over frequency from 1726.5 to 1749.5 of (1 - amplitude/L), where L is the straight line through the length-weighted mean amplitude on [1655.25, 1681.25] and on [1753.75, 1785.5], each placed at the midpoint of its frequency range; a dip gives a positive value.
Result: 2.9 Hz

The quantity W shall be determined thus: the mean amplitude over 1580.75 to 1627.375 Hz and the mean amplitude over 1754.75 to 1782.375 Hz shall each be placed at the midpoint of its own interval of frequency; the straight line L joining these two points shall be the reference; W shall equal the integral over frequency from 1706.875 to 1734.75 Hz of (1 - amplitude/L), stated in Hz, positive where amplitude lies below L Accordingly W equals 3.4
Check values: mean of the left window 64.9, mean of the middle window 68.4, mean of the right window 83.4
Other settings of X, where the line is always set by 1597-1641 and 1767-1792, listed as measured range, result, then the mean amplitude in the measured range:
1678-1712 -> -2.0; 79.6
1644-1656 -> 4.8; 41.2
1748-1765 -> 0.5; 81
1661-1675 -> 3.4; 54.4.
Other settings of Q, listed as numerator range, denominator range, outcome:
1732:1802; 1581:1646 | 1.27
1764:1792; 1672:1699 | 1.10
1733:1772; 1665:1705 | 1.02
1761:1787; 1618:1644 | 1.31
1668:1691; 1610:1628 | 1.16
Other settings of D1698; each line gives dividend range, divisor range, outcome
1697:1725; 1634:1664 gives 1.68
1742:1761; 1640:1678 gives 1.58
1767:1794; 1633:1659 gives 1.77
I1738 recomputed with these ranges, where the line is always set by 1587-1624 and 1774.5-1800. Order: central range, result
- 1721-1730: 2.7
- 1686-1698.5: -0.1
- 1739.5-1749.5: 1.3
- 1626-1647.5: 2.3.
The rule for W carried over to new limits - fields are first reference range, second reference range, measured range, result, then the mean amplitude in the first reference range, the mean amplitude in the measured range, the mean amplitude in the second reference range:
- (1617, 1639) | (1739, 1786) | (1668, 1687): -1.1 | 65.3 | 75.2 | 81.1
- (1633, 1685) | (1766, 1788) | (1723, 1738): 3.2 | 56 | 58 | 85.7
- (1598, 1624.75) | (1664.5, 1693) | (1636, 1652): 3.4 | 64.9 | 54.1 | 72.5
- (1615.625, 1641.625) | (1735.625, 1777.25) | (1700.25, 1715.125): -1.6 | 65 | 81.2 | 78.5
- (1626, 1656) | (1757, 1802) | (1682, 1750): -1.9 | 54.6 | 73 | 86.1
